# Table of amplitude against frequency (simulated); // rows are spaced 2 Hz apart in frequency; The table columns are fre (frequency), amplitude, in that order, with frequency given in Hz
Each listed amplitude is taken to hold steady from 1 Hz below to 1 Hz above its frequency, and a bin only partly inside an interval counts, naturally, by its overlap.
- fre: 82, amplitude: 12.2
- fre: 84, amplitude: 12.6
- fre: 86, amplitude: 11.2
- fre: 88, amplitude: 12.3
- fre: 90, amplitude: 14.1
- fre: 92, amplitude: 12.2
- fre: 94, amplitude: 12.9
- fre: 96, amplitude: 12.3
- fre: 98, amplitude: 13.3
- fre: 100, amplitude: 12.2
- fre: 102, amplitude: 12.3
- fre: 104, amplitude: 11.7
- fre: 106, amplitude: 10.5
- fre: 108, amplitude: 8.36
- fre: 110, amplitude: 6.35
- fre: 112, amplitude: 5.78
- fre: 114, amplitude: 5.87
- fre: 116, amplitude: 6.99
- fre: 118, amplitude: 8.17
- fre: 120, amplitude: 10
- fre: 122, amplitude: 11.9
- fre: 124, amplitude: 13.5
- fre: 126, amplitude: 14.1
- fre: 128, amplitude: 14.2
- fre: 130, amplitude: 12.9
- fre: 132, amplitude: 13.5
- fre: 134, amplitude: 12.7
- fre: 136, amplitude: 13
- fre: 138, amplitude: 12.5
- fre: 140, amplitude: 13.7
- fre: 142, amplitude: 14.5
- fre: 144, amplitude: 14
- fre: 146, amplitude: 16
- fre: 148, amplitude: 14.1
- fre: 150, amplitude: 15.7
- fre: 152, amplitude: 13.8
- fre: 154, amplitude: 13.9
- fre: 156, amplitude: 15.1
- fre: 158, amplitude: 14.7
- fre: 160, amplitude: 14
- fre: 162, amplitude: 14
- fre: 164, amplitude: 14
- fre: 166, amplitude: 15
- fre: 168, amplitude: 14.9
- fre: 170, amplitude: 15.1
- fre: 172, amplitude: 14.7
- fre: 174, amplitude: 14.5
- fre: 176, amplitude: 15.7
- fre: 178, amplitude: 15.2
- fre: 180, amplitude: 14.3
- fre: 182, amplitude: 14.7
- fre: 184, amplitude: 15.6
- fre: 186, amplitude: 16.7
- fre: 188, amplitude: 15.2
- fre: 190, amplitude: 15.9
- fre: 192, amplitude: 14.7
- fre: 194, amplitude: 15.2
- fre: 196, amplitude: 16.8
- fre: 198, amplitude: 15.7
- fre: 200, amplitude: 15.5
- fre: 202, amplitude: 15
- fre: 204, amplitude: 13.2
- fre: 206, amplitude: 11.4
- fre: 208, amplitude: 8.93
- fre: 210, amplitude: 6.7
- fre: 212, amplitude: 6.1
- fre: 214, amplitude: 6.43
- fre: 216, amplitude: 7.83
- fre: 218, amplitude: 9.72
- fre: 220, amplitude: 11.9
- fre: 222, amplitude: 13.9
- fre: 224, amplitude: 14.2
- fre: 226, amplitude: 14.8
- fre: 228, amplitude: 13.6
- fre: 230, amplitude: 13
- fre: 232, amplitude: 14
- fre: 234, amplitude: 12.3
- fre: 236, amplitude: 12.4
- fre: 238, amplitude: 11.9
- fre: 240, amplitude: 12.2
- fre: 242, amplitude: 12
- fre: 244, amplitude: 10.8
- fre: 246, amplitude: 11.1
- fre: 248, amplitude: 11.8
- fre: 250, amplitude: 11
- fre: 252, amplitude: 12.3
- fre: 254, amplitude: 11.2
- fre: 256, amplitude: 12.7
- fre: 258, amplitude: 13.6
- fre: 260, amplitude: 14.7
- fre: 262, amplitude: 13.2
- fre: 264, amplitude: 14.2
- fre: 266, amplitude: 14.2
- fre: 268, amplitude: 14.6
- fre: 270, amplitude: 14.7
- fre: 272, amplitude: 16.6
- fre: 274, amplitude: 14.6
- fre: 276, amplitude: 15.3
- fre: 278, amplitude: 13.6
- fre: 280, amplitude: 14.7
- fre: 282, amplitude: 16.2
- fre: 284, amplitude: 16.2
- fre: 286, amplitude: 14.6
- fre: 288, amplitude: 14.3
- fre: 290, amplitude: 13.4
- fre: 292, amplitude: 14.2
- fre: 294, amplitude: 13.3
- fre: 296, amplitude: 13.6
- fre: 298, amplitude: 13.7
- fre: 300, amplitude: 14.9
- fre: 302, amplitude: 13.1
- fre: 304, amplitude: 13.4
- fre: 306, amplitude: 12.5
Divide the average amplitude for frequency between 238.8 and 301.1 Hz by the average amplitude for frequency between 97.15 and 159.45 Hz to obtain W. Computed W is 1.13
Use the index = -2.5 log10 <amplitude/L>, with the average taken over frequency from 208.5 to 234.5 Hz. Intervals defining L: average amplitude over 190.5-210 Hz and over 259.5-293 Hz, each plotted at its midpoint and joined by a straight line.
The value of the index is 0.26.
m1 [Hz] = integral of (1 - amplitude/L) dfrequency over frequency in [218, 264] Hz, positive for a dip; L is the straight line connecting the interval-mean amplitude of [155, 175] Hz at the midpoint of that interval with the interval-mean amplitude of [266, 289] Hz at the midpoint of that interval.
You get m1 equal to 6.92 Hz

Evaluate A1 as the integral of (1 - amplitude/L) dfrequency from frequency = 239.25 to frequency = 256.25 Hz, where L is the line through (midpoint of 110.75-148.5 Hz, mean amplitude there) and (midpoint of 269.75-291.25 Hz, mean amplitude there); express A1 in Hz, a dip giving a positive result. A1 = 3.2 Hz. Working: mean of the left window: 11.9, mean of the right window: 14.9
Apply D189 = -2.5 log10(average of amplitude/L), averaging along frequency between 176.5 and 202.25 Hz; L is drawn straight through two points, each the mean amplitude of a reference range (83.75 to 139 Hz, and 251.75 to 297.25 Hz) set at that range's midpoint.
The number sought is -0.21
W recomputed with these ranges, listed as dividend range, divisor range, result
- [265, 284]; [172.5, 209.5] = 1.03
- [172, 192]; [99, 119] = 1.73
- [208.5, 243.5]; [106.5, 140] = 1.06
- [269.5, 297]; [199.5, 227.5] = 1.32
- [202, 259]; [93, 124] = 1.15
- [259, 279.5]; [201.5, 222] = 1.49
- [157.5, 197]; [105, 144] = 1.36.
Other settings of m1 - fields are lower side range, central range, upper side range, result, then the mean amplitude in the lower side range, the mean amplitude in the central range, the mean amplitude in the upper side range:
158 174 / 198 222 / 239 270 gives 5.32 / 14.5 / 10.6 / 12.7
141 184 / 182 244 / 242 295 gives 6.40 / 14.7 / 12.8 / 13.7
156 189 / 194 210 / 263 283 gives 1.56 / 14.9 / 13.4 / 14.9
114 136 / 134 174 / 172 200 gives -2.83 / 11.6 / 14.3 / 15.4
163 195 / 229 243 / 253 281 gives 1.87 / 15.1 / 12.5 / 14.1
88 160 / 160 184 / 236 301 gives -3.91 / 12.2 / 14.7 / 13.6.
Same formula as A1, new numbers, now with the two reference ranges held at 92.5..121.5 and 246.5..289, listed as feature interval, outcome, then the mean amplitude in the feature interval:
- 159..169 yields -2.7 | 14.4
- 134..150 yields -4.8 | 14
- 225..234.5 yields -0.4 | 13.6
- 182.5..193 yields -3.2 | 15.6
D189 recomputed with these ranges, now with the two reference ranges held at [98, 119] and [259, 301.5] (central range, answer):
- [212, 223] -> 0.29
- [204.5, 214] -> 0.41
